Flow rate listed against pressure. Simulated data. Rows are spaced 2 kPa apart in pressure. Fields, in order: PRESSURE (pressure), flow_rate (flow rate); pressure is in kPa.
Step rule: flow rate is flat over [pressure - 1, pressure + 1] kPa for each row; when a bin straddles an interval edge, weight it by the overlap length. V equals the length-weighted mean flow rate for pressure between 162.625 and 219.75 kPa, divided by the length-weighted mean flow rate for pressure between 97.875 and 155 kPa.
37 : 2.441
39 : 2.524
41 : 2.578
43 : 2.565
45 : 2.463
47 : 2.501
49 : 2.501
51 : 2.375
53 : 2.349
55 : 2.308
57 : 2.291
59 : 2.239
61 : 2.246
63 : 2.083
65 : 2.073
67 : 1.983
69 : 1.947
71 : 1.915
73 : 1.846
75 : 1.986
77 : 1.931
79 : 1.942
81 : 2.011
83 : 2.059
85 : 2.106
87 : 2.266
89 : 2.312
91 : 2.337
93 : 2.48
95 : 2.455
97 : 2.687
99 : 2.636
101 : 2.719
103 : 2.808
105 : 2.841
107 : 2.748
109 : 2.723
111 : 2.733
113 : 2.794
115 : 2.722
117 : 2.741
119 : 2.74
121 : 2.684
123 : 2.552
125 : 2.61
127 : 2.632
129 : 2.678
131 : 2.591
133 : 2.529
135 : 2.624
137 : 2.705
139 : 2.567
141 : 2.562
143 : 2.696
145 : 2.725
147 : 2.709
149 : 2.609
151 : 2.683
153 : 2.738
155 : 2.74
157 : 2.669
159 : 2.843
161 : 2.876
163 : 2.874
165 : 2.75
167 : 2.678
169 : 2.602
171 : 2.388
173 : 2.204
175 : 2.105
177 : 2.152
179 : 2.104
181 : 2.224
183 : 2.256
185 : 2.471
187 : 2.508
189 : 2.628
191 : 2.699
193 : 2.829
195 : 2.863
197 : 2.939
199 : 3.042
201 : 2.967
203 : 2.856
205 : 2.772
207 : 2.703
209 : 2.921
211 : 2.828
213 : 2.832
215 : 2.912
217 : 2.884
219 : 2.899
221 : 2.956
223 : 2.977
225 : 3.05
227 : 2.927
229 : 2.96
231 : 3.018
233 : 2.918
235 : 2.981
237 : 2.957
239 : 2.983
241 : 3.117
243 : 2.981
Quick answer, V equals 0.99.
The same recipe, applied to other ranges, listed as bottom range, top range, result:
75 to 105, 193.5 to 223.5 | 1.23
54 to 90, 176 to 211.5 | 1.27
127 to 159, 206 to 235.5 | 1.10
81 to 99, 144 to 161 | 1.17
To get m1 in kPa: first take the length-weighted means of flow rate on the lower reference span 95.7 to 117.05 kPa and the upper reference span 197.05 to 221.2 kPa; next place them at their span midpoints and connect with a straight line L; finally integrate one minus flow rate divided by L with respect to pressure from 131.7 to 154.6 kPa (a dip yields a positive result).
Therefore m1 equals 1.13 kPa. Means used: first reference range 2.74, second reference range 2.88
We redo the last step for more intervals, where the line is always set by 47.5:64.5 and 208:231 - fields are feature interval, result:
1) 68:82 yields 2.5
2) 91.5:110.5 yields -1.5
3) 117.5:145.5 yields -0.5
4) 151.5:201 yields 2.9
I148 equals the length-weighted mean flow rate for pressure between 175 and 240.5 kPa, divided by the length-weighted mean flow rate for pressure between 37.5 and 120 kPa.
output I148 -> 1.17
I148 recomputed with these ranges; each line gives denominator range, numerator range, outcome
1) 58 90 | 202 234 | 1.41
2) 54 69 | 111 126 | 1.25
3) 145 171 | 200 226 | 1.06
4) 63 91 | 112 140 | 1.30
